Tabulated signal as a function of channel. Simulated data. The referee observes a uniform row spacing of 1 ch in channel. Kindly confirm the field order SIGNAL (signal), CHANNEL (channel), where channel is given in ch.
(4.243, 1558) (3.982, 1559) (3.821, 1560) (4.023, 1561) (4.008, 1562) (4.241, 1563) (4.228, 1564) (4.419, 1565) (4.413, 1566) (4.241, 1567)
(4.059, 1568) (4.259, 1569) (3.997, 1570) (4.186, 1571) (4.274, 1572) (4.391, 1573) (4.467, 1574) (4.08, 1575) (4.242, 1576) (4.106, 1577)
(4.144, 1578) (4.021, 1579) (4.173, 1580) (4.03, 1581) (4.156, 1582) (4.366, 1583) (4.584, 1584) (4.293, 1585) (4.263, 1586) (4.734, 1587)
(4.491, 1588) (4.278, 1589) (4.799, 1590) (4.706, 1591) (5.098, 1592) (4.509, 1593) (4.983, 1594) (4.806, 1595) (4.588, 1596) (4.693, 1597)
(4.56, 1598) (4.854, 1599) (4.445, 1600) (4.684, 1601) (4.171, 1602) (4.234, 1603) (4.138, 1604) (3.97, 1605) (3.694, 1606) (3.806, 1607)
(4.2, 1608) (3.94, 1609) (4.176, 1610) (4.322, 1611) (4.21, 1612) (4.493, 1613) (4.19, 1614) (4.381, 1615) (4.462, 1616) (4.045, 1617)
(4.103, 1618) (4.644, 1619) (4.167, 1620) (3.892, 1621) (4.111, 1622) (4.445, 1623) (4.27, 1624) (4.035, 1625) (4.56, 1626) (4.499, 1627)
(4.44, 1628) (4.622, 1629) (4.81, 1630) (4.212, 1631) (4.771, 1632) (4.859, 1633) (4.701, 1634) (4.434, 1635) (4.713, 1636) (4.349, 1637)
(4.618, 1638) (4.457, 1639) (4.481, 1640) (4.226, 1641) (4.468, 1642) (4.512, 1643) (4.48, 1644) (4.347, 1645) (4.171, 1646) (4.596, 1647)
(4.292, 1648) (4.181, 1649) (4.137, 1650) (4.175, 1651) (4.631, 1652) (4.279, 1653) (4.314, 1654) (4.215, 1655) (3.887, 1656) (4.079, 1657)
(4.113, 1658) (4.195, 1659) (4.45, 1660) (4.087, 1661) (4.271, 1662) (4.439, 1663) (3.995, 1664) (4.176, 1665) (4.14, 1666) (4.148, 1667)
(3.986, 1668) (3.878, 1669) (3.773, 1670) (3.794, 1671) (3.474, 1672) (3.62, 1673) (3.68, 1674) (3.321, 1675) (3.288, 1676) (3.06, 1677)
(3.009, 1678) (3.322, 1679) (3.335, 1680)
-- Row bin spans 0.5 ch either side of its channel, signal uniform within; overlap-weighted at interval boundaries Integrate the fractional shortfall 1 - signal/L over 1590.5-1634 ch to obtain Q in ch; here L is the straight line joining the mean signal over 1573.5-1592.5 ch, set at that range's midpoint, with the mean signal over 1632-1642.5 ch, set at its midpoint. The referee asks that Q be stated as 0.7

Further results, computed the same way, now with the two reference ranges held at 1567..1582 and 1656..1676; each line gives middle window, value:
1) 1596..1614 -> -0.8 ch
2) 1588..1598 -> -1.4 ch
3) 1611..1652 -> -3.6 ch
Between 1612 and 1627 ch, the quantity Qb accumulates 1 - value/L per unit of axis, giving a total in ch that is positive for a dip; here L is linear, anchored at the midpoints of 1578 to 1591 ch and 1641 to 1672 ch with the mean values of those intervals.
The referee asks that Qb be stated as 0.0 ch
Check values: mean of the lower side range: 4.35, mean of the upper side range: 4.2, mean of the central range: 4.28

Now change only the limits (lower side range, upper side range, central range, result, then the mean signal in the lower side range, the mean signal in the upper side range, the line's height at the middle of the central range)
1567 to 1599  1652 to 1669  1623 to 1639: -0.97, 4.4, 4.18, 4.26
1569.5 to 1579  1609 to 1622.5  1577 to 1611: -1.29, 4.2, 4.23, 4.22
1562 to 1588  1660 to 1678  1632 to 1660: -3.16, 4.25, 3.83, 3.93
